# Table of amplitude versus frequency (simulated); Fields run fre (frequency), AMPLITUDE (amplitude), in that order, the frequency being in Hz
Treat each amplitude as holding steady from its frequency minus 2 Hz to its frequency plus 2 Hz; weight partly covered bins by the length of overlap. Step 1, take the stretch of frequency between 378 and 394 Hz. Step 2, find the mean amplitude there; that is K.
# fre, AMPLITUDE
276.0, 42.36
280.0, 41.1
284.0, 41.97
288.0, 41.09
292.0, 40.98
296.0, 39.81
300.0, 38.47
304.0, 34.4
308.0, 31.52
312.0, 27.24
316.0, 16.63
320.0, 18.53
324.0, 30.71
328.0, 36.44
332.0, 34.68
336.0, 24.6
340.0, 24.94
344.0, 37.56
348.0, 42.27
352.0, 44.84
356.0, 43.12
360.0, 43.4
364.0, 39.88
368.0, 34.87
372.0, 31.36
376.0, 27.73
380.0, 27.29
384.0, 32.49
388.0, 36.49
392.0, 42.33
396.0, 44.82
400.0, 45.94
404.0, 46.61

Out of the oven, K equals 34.6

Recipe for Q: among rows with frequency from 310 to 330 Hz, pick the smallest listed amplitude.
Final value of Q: 16.63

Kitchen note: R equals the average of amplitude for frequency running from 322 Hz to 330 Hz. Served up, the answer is 33.6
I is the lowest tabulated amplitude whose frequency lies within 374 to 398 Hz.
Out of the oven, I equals 27.29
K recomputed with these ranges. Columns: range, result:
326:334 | 35.6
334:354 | 34.8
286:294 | 41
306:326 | 24.9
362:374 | 35.4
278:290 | 41.4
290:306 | 38.4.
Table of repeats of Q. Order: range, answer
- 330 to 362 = 24.6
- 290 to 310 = 31.52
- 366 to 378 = 27.73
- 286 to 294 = 40.98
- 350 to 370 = 34.87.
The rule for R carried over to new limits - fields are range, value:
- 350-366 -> 42.8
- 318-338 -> 29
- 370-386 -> 29.7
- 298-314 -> 32.9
